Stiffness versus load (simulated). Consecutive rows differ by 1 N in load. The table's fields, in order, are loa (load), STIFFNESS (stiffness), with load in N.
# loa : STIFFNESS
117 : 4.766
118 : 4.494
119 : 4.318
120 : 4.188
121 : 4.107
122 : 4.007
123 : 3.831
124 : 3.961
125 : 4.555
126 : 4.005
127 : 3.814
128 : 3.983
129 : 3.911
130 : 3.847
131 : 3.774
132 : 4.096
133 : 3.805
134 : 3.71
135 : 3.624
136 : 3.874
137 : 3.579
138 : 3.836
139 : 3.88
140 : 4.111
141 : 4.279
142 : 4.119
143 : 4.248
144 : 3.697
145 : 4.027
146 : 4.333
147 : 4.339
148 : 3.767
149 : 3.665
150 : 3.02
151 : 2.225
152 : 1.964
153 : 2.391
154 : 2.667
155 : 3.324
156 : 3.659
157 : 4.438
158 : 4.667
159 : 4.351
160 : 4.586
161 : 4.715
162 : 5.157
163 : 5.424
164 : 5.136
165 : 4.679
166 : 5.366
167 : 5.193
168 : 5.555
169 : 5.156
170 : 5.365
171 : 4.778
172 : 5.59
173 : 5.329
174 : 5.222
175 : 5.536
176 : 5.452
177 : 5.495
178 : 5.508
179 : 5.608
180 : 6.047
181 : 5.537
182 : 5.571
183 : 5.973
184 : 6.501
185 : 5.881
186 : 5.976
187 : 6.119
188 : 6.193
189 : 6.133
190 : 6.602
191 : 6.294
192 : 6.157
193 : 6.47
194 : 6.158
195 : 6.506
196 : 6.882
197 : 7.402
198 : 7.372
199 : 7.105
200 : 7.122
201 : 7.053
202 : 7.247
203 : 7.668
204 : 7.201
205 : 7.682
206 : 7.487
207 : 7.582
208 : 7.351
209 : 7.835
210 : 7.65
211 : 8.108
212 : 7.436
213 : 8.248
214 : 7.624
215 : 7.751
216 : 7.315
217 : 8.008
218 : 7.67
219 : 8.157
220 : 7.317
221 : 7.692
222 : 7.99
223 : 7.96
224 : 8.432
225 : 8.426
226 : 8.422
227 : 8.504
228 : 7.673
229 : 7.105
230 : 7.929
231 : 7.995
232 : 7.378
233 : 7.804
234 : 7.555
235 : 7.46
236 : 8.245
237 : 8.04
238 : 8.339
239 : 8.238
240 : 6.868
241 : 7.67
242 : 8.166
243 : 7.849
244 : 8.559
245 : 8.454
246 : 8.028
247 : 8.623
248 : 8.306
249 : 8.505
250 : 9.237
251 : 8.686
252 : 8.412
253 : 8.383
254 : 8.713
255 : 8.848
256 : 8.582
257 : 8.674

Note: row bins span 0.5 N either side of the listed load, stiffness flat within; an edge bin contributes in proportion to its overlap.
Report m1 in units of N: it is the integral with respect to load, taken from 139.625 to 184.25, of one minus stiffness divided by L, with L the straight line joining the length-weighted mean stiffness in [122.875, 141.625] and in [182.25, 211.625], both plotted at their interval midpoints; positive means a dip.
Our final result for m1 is 5.92 N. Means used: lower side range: 3.92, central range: 4.61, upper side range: 6.88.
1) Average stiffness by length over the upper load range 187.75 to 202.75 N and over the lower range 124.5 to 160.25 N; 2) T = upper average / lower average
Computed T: 1.8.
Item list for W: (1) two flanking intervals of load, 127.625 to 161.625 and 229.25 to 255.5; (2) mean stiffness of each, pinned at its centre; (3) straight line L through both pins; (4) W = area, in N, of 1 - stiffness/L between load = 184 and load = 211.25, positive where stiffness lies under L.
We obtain -3.3 N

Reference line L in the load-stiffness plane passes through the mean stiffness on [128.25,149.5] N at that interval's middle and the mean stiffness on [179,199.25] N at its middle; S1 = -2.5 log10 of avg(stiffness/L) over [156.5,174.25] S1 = 0.03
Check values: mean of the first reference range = 3.93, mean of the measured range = 5.04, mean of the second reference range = 6.32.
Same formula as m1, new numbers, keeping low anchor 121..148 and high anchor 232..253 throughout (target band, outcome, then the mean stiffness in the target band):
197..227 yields -3.2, 7.7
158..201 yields -0.5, 5.79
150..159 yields 2.9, 3.22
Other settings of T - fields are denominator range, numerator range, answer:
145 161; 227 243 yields 2.16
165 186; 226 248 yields 1.44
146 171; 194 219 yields 1.77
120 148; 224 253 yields 2.04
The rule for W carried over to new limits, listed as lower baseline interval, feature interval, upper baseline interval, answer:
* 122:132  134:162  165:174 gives 5.0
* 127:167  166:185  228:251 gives -1.1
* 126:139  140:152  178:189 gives 1.7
